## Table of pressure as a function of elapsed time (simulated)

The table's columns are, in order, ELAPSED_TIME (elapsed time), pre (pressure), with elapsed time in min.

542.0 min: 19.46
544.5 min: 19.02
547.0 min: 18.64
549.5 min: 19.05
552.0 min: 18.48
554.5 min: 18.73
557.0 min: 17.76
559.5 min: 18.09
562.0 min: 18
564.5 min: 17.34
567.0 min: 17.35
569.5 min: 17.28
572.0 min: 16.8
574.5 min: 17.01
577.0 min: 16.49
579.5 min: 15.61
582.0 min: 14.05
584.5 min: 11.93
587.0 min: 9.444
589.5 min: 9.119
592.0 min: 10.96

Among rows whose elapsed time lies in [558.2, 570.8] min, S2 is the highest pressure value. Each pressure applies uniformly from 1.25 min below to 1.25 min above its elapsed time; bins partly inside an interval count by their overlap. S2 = 18.09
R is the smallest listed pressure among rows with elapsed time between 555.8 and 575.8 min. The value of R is 16.8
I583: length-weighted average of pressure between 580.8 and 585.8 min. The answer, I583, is 12.9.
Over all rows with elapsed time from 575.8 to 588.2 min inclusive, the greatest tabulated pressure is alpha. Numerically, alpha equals 16.49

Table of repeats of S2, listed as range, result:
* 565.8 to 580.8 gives 17.35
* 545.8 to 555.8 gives 19.05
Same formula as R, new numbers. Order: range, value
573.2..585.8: 11.93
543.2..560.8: 17.76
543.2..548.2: 18.64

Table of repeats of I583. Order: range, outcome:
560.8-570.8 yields 17.5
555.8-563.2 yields 18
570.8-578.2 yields 16.8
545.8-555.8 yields 18.7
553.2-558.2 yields 18.3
